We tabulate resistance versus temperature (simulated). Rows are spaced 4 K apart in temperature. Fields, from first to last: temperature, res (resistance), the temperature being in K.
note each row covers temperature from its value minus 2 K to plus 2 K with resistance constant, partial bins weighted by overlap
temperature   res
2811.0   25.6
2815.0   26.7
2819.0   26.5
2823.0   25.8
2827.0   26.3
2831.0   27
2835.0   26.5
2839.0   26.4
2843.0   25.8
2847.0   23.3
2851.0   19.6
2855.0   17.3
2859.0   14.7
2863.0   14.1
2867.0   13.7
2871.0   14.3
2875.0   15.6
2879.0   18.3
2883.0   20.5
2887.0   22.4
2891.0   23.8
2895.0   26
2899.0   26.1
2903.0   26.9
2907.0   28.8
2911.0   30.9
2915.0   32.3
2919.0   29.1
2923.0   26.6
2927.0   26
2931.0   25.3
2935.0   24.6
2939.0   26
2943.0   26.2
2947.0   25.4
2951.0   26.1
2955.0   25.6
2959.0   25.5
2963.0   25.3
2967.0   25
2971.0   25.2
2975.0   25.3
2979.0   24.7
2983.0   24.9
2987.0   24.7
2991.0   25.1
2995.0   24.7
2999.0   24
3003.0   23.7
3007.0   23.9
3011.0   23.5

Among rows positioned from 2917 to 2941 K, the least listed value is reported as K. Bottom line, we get 24.6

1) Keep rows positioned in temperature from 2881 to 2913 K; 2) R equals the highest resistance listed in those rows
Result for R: 30.9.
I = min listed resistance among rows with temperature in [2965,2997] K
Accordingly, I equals 24.7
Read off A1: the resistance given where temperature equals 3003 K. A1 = 23.7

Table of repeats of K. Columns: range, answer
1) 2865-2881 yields 13.7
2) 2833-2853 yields 19.6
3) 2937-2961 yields 25.4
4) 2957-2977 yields 25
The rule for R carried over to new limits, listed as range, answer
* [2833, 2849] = 26.5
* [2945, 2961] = 26.1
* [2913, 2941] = 32.3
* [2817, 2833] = 27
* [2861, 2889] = 22.4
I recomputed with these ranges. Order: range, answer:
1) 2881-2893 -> 20.5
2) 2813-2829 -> 25.8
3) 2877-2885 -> 18.3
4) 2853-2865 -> 14.1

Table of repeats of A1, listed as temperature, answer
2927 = 26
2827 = 26.3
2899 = 26.1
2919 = 29.1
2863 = 14.1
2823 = 25.8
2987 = 24.7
